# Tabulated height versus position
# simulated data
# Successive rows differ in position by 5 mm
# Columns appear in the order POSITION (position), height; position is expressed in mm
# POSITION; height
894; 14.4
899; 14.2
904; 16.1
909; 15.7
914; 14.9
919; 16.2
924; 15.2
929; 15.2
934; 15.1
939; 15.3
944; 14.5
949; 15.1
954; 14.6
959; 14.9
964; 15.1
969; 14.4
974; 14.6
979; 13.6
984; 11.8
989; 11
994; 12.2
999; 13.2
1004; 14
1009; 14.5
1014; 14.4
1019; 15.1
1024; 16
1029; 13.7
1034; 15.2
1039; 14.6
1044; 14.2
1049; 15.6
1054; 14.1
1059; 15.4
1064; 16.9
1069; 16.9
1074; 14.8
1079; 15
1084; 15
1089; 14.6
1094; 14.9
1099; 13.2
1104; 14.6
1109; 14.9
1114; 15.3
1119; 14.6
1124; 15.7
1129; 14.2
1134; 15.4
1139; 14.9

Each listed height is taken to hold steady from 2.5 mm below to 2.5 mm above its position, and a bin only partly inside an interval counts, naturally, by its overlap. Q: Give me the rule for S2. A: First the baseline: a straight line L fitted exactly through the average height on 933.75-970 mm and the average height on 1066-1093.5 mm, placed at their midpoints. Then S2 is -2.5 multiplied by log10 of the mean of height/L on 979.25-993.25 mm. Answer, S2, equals 0.25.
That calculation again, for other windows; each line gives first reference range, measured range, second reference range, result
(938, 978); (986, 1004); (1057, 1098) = 0.204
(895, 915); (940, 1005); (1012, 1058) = 0.090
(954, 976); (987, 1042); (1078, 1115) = 0.052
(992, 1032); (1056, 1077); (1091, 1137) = -0.103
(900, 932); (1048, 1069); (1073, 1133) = -0.052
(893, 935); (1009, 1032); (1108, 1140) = 0.026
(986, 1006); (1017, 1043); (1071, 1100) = -0.117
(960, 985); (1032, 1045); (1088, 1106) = -0.038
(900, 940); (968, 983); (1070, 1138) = 0.097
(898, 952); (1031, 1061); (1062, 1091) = 0.047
